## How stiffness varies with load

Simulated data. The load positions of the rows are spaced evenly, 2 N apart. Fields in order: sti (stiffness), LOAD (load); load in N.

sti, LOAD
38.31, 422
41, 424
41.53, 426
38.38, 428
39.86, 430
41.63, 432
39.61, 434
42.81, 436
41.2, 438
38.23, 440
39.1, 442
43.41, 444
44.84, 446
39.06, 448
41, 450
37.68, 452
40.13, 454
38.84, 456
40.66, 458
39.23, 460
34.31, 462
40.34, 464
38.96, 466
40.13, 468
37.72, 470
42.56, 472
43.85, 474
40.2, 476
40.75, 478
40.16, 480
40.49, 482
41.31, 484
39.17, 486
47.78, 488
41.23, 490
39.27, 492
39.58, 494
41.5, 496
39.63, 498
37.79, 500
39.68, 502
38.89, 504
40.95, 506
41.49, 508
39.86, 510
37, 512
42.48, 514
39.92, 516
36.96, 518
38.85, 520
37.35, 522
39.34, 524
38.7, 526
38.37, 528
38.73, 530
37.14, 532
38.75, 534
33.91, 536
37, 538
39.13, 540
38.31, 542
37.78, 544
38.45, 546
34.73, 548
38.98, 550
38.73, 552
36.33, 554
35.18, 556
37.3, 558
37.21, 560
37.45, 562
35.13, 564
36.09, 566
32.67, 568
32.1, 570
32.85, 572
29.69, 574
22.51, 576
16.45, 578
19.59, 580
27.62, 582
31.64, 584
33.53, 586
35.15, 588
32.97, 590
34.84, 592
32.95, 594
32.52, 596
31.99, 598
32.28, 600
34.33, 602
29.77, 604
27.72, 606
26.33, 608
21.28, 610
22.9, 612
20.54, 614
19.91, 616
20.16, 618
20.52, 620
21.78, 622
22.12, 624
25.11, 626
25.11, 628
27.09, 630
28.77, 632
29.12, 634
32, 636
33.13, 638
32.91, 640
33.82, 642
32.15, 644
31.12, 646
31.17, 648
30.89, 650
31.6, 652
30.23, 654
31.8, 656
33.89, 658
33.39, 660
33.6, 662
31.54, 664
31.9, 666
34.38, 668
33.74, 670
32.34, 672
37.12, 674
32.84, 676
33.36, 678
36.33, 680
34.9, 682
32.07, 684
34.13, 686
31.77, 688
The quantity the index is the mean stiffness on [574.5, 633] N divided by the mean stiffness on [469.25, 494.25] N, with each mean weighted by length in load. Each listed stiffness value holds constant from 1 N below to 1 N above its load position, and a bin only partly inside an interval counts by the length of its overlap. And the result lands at 0.65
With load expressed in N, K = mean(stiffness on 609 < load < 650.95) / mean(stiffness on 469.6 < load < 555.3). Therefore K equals 0.7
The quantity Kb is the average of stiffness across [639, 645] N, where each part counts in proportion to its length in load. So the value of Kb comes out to 33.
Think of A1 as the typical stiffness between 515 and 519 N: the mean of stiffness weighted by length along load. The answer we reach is 38.4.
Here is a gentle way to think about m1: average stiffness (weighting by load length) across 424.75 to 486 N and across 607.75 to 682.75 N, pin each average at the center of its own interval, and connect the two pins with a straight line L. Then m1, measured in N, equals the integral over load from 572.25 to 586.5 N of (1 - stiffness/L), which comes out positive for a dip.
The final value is 3.1 N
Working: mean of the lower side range 40.3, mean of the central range 26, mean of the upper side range 29.5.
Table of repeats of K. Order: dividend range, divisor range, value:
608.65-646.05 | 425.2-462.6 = 0.65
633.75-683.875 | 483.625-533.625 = 0.83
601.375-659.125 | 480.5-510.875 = 0.69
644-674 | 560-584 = 1.09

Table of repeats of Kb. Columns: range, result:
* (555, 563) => 36.8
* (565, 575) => 32.7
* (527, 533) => 38.1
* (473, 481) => 41.2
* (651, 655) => 30.9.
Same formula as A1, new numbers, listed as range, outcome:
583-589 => 33.4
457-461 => 39.9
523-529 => 38.8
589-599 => 33.1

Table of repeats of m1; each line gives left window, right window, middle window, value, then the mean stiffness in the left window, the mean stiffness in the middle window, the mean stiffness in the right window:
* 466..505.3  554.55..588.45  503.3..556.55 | -3.8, 40.6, 38.3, 31.3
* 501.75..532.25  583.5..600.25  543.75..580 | 2.3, 39.1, 33.4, 33.2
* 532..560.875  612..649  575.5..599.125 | 1.9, 37.3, 29.5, 26.9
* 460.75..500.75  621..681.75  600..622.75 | 6.1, 40.3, 24.5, 31.2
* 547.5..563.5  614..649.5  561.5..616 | 5.5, 37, 29.5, 27.3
